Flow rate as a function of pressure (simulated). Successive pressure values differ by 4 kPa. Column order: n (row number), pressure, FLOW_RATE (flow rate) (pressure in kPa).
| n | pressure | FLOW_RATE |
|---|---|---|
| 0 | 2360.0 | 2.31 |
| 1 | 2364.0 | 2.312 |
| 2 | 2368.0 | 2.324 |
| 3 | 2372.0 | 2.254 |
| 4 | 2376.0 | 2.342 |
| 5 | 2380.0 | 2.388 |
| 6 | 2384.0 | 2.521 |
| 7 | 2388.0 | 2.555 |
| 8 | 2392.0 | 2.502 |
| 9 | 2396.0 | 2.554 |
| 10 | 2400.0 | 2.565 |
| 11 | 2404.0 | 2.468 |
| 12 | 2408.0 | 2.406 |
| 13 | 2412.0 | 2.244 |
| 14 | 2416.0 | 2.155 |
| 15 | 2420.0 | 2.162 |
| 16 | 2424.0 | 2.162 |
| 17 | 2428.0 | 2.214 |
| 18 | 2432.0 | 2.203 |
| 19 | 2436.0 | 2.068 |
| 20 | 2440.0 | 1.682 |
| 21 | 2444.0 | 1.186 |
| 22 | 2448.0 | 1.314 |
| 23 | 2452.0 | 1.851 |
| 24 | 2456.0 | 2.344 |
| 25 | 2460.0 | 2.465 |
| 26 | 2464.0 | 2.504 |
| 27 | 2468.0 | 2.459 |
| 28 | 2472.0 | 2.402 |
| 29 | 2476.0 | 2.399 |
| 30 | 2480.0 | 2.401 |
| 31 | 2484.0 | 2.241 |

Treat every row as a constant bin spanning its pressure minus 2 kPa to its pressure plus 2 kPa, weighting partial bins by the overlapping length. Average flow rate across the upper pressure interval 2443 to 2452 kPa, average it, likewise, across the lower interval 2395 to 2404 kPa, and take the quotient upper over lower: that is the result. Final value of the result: 0.5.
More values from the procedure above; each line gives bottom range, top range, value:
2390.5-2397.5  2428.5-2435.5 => 0.86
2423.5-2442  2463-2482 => 1.18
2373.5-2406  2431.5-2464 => 0.77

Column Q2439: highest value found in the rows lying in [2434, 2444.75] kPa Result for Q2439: 2.068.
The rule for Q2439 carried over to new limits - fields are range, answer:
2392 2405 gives 2.565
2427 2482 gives 2.504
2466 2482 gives 2.459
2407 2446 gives 2.406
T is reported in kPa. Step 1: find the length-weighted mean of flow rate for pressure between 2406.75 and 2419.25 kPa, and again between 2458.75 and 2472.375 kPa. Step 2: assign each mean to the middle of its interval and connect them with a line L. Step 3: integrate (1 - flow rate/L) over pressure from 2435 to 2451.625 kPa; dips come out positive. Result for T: 5.68 kPa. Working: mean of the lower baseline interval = 2.25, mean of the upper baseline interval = 2.46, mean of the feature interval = 1.56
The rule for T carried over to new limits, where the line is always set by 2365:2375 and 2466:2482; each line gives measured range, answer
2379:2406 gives -2.2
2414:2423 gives 0.7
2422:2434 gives 0.9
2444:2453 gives 3.5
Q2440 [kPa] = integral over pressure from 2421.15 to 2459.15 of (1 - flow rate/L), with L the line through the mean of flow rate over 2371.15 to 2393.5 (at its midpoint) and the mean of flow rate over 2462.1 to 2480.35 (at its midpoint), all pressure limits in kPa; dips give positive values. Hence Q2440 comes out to 8.1 kPa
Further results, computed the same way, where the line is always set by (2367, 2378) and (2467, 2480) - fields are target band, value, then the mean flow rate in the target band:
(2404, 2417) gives 0.2 kPa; 2.31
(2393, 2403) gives -0.9 kPa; 2.54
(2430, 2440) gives 1.4 kPa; 2.04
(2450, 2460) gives 0.9 kPa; 2.17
